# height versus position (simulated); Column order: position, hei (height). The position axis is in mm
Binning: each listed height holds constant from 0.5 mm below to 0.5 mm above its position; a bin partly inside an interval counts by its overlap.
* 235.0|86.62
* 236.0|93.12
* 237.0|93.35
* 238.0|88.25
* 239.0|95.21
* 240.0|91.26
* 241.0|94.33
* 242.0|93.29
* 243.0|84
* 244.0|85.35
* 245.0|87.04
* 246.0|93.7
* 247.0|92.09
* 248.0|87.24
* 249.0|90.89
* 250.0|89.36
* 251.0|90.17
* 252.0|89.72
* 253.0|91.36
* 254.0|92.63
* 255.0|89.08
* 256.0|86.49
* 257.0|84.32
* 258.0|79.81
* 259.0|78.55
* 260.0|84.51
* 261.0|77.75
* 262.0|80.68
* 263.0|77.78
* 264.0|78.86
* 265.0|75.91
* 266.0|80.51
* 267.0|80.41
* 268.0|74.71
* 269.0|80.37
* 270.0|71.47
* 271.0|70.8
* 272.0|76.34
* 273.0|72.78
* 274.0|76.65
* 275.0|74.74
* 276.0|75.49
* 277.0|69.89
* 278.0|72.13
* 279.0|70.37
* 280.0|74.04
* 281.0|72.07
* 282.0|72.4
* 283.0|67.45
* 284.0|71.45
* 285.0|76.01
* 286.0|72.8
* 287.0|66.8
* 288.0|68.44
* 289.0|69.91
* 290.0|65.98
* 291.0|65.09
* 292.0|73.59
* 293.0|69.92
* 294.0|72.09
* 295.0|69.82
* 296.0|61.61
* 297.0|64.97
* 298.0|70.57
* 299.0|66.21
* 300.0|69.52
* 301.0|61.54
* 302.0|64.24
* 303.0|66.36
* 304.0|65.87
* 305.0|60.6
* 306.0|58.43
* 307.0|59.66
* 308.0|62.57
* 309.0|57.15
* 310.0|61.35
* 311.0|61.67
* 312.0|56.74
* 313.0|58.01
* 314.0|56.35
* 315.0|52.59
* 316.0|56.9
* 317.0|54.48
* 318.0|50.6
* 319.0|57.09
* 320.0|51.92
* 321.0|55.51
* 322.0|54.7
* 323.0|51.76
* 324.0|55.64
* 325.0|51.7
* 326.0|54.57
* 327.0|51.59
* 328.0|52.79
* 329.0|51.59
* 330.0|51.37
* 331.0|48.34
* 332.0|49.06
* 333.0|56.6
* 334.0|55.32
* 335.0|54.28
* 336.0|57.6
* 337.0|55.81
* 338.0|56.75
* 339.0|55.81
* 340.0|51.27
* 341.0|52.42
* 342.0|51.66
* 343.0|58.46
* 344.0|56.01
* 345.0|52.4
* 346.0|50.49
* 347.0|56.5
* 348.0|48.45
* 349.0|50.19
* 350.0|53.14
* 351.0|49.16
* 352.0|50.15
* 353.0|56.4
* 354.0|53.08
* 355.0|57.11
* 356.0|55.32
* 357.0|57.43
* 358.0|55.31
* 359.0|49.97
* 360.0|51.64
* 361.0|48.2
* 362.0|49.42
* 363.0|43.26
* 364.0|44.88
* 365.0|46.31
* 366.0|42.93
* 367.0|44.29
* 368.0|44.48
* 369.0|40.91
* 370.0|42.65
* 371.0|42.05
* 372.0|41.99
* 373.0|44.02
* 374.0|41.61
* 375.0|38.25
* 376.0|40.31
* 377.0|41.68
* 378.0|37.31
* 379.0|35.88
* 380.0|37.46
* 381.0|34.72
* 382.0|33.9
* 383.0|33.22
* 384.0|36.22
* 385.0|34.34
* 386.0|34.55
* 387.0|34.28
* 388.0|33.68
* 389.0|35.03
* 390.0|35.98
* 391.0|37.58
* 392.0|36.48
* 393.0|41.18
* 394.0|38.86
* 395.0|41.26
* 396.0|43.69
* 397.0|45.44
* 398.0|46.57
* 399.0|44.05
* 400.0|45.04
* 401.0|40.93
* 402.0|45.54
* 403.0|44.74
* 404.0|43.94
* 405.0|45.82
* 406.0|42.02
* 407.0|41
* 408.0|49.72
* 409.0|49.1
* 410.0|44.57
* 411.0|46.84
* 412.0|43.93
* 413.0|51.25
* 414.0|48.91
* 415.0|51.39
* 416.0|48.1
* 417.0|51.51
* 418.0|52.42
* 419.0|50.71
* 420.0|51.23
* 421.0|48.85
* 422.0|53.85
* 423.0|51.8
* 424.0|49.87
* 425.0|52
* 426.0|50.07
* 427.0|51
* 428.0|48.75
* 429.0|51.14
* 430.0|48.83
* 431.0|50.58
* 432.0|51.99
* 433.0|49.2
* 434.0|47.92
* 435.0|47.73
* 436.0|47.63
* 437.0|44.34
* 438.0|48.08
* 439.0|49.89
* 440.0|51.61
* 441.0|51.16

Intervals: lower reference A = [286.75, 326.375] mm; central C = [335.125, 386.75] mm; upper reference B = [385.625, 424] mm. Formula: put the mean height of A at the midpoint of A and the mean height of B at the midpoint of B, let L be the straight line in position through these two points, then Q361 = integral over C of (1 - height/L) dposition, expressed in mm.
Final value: 5.3 mm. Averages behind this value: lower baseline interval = 61.3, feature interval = 47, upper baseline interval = 44.6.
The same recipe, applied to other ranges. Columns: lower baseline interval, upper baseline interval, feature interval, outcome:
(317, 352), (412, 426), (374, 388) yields 4.2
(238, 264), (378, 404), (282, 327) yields 4.4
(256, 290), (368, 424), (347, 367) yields 0.9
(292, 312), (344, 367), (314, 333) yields 1.9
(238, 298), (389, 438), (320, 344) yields 4.0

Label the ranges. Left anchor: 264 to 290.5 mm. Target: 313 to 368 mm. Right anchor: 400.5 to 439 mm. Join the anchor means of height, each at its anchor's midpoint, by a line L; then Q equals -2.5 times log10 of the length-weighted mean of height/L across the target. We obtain 0.18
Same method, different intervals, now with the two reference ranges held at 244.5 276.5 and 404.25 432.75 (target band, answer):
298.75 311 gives 0.17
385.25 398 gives 0.38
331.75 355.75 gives 0.20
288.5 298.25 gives 0.11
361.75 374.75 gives 0.34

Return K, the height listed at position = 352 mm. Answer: 50.15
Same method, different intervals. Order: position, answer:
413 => 51.25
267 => 80.41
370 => 42.65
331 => 48.34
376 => 40.31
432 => 51.99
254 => 92.63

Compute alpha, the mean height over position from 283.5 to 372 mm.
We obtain 56.5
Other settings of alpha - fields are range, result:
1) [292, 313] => 64.1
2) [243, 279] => 81.6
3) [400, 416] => 46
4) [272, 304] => 69.9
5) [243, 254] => 89.6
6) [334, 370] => 51.4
